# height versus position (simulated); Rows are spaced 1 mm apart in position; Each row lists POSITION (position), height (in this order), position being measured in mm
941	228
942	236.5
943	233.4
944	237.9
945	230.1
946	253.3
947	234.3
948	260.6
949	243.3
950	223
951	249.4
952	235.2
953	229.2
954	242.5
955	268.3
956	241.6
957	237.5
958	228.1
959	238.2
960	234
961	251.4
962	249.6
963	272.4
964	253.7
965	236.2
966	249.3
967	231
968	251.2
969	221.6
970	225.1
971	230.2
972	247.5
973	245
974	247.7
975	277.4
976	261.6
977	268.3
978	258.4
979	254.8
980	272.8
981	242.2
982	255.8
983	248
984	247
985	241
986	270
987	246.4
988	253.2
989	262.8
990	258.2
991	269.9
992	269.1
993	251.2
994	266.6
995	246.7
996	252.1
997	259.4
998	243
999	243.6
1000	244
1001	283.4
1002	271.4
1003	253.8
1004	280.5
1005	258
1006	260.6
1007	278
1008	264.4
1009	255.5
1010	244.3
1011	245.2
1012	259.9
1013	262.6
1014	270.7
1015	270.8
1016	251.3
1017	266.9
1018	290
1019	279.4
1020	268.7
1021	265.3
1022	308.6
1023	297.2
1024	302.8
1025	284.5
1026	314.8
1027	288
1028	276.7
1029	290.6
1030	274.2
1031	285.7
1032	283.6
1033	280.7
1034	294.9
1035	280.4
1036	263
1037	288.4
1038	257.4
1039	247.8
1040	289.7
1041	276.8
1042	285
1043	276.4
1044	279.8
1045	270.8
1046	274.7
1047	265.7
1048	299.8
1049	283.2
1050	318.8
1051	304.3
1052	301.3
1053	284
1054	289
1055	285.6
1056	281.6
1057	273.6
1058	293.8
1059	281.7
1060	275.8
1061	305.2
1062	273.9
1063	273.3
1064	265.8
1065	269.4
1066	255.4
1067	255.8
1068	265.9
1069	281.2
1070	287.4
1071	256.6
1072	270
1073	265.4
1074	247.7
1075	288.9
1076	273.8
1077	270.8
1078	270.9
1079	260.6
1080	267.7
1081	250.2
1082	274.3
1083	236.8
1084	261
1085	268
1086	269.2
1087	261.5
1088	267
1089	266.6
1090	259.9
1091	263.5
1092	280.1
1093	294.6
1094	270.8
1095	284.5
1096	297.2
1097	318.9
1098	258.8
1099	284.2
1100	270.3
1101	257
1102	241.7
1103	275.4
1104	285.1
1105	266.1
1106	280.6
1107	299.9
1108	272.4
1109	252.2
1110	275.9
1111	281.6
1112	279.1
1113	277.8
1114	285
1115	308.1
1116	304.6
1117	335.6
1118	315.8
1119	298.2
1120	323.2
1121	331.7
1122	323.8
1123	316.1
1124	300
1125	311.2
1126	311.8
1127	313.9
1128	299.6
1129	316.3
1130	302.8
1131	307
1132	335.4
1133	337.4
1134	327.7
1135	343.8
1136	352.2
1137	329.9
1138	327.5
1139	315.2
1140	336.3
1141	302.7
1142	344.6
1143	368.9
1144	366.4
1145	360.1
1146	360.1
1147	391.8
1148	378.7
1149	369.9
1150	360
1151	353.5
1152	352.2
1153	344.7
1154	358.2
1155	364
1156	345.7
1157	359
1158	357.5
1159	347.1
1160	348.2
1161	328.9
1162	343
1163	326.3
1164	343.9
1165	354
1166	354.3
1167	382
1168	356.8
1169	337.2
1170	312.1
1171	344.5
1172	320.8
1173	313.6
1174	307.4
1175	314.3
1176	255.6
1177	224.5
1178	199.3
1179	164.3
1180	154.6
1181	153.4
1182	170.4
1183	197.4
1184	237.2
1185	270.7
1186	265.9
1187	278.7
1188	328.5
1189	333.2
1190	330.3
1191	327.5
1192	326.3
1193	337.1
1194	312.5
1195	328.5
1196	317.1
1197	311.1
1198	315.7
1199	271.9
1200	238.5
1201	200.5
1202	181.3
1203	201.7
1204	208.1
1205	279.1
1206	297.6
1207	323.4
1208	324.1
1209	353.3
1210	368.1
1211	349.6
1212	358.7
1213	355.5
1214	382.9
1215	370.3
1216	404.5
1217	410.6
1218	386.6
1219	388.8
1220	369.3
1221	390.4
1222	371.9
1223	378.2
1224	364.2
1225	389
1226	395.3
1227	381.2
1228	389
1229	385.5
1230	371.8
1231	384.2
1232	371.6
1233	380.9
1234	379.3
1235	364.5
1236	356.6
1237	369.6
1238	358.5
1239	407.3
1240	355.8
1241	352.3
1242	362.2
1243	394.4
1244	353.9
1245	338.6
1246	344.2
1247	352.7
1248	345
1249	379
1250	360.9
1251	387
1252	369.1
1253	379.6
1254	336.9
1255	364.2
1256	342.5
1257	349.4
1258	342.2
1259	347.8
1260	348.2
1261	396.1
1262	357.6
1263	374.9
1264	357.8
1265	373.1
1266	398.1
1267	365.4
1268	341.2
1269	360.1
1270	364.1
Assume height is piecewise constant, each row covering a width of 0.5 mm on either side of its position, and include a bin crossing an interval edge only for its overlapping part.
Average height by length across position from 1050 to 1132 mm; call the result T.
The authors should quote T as 283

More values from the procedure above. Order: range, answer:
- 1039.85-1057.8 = 286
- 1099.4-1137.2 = 301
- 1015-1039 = 281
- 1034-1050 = 278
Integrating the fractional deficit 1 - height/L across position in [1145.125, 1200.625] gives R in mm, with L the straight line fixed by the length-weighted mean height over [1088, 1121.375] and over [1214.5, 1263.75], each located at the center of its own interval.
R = 2.72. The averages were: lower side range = 284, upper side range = 370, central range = 311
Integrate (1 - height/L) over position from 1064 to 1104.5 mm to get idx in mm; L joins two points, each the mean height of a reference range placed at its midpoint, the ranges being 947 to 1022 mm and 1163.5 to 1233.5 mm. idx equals 2.0 mm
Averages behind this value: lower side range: 254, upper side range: 317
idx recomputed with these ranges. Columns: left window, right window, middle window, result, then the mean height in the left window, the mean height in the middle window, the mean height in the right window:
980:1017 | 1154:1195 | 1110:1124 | -0.8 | 258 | 305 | 302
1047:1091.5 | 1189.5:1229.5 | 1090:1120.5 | 0.6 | 274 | 284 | 334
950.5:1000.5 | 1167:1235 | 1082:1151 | -3.0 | 250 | 304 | 316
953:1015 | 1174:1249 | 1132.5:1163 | -4.6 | 253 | 349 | 323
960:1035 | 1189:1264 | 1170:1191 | 4.4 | 263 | 261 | 348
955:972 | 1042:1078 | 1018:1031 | -1.1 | 242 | 288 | 278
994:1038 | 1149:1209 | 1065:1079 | 0.6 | 271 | 268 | 299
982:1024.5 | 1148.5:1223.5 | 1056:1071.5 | 0.3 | 263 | 275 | 315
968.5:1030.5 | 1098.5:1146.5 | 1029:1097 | 2.4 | 263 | 276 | 309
